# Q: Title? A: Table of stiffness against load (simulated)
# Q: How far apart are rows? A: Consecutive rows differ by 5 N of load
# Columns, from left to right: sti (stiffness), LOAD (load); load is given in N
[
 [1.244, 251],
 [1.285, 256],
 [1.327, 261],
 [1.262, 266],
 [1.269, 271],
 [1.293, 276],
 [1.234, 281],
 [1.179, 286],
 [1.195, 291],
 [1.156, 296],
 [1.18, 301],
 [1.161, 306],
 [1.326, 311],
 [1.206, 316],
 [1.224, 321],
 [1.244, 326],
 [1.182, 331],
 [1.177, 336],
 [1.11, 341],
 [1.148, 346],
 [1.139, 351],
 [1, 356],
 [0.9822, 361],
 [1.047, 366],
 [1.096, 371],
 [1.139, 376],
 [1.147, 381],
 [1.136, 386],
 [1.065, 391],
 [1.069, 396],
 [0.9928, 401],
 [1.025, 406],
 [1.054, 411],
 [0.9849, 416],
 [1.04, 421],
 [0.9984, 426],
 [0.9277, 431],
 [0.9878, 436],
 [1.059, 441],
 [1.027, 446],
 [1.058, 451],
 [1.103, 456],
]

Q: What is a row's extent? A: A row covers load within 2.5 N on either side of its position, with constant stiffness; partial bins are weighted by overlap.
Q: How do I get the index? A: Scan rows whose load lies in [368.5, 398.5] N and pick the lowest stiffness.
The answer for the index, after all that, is 1.065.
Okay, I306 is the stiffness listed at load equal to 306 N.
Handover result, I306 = 1.161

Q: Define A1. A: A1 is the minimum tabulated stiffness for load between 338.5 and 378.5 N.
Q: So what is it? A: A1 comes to 0.9822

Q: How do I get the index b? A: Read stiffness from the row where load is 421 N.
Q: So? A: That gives 1.04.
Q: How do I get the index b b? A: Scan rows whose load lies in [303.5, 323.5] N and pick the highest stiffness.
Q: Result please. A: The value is 1.326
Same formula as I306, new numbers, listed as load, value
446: 1.027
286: 1.179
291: 1.195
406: 1.025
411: 1.054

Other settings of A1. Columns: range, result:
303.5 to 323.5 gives 1.161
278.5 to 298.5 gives 1.156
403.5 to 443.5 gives 0.9277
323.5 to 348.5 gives 1.11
